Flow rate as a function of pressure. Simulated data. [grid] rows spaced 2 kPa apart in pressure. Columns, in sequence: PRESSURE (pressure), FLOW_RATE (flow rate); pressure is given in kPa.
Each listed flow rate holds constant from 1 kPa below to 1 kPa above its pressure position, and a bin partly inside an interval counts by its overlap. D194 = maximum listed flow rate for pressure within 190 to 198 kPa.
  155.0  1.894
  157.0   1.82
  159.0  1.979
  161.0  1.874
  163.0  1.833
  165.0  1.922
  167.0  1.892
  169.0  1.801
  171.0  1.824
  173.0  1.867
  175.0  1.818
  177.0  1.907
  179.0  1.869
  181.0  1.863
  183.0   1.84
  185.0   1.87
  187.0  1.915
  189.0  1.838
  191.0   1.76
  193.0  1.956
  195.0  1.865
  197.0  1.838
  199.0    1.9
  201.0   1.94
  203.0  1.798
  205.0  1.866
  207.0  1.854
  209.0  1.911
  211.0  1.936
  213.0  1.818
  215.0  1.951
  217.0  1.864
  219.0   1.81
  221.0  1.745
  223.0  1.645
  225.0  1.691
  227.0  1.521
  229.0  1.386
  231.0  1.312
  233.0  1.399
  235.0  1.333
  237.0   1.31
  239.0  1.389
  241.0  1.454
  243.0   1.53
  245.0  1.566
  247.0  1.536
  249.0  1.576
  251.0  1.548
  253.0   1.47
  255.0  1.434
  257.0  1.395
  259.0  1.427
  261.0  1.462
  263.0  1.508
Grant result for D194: 1.956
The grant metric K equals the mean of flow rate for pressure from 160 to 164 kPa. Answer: 1.85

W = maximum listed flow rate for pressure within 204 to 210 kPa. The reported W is 1.911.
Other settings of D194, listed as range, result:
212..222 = 1.951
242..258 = 1.576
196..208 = 1.94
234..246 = 1.566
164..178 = 1.922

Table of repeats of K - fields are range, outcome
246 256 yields 1.51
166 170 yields 1.85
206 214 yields 1.88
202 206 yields 1.83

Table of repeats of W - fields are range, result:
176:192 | 1.915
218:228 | 1.81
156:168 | 1.979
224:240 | 1.691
